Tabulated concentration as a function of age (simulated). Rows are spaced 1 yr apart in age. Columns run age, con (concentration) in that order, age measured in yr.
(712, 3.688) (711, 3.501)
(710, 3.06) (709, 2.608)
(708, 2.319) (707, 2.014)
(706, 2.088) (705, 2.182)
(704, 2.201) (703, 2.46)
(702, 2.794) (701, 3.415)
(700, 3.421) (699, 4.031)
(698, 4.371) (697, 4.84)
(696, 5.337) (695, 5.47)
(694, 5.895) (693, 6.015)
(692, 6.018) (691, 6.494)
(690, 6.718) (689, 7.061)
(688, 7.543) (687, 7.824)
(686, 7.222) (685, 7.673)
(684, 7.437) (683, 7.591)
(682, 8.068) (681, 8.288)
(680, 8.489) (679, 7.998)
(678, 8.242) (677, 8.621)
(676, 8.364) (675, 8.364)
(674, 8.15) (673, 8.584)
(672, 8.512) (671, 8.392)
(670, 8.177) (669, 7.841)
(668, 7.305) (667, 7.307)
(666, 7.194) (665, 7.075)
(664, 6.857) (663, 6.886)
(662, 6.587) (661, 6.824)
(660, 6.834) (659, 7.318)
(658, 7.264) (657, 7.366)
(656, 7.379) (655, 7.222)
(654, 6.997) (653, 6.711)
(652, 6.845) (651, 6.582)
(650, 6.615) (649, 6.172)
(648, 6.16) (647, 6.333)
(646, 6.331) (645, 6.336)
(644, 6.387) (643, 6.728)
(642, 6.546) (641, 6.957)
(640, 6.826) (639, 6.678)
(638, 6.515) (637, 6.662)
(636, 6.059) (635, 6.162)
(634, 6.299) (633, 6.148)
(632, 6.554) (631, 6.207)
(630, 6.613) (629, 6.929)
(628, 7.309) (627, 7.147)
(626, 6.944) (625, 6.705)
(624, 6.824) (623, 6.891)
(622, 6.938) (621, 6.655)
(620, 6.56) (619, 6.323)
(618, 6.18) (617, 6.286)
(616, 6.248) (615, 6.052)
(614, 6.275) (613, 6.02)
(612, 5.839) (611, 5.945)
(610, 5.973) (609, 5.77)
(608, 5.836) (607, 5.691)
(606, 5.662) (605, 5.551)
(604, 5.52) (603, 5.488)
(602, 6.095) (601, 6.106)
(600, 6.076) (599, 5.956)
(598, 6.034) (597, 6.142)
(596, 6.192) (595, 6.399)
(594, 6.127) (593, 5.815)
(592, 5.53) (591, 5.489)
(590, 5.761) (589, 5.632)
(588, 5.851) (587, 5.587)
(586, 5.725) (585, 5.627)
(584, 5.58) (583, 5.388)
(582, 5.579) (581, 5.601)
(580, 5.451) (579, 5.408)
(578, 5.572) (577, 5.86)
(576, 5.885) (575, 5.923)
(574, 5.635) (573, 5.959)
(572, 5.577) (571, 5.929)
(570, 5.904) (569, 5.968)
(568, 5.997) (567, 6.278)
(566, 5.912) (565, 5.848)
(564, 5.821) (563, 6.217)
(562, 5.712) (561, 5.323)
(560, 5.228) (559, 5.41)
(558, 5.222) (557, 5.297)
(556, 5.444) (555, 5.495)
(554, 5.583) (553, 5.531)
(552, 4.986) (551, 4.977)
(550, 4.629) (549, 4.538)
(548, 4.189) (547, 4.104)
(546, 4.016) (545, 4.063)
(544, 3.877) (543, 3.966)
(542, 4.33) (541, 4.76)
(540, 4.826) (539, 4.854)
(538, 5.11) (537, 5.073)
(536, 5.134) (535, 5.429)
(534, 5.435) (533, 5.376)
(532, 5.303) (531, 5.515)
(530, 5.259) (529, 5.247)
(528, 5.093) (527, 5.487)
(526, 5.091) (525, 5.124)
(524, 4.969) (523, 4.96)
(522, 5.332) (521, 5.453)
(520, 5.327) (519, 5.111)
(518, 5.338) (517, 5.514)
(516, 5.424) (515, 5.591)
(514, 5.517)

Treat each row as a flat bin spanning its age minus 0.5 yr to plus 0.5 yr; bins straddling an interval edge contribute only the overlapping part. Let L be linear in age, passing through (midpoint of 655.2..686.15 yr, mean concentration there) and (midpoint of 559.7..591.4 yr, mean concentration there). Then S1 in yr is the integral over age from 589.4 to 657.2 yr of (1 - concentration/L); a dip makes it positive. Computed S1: 3.7 yr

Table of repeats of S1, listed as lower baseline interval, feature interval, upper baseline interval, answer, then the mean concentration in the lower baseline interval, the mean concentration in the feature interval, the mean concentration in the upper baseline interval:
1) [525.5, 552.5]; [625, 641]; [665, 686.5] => 0.85 yr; 4.84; 6.62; 7.97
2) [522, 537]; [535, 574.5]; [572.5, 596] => 1.95 yr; 5.24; 5.2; 5.72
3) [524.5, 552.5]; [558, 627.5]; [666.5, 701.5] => -3.61 yr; 4.85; 5.94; 7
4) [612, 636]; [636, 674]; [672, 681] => 2.98 yr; 6.51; 7.01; 8.36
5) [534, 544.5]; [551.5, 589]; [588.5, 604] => -1.90 yr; 4.77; 5.66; 5.91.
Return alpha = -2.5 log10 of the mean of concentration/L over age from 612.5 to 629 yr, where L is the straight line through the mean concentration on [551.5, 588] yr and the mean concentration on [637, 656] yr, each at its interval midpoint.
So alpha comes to -0.05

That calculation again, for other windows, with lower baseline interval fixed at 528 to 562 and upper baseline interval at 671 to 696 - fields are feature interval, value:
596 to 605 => 0.01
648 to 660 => 0.01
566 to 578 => -0.08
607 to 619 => 0.03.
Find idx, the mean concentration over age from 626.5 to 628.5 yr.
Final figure 7.23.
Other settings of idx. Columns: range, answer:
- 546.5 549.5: 4.28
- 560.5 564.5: 5.77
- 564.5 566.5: 5.88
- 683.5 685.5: 7.55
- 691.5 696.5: 5.75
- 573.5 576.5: 5.81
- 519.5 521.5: 5.39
